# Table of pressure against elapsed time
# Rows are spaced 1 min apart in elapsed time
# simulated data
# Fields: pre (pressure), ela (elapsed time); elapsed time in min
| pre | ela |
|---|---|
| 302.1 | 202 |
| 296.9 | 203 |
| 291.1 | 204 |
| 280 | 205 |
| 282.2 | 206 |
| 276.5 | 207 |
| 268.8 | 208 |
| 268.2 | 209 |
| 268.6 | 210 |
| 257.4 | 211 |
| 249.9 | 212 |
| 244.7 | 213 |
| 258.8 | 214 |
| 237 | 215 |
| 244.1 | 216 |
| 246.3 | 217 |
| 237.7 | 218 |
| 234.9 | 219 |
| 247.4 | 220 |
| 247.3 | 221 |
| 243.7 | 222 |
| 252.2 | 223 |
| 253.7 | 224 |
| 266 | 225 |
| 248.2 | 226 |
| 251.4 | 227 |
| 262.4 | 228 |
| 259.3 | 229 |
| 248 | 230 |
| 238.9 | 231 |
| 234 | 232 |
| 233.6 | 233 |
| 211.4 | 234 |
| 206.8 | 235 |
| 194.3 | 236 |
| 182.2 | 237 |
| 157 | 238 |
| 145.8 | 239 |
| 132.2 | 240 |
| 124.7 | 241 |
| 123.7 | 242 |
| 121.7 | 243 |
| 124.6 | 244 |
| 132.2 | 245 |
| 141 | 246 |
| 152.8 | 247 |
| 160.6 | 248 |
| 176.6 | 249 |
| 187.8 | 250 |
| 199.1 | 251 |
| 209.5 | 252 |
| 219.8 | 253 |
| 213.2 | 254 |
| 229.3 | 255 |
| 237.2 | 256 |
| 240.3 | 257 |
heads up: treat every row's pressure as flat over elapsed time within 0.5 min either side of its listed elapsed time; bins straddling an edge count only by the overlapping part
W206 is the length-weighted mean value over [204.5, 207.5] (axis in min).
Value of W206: 280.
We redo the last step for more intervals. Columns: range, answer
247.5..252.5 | 187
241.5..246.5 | 129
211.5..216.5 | 247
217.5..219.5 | 236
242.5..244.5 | 123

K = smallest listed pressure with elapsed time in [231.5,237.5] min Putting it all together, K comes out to 182.2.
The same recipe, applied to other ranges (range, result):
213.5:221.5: 234.9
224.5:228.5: 248.2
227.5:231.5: 238.9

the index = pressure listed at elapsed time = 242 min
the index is 123.7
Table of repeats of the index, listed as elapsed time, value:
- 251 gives 199.1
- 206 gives 282.2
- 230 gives 248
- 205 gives 280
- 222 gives 243.7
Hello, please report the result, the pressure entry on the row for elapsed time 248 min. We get 160.6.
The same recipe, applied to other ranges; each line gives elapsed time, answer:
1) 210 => 268.6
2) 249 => 176.6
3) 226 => 248.2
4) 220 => 247.4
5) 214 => 258.8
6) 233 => 233.6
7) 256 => 237.2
